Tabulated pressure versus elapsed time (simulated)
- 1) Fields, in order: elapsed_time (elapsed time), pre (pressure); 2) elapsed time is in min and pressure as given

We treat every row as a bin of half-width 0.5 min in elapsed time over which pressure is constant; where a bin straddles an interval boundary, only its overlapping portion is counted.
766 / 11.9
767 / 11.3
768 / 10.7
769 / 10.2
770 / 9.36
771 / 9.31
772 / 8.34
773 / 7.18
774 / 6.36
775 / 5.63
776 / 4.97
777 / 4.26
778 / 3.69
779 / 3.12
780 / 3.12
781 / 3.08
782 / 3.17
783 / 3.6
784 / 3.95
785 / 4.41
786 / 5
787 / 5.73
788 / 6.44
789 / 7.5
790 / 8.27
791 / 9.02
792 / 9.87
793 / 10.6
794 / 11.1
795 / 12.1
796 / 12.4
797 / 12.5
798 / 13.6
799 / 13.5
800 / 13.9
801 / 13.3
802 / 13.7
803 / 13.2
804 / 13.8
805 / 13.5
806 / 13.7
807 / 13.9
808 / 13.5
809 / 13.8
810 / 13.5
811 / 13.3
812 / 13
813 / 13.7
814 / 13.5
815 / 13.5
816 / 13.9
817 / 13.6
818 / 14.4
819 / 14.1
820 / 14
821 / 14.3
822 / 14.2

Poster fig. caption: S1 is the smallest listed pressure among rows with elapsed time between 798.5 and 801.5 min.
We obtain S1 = 13.3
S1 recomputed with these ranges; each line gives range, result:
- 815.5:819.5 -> 13.6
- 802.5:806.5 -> 13.2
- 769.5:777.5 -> 4.26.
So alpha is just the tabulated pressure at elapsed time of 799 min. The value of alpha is 13.5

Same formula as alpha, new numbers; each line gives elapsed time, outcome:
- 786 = 5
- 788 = 6.44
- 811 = 13.3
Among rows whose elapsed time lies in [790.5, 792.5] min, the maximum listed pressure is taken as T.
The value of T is 9.87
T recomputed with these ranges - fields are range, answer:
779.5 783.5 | 3.6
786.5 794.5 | 11.1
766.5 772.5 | 11.3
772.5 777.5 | 7.18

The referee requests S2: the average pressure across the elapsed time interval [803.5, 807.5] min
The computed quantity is 13.7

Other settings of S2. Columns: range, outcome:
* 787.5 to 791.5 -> 7.81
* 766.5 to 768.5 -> 11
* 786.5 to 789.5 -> 6.56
